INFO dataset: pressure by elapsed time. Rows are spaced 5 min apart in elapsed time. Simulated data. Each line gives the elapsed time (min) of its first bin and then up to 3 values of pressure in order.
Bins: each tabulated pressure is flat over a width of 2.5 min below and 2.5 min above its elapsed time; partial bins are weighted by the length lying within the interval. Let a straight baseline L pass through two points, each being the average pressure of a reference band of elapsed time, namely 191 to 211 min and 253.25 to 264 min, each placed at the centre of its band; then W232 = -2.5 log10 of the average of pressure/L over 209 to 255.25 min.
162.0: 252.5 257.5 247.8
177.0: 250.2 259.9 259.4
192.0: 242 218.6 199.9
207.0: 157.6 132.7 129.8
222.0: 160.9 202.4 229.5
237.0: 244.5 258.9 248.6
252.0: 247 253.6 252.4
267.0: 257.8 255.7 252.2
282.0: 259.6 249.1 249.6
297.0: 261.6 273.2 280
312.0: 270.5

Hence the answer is 0.11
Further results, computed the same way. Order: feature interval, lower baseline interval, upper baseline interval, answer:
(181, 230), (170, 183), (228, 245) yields 0.26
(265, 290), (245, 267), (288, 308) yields 0.01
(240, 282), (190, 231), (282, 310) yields -0.11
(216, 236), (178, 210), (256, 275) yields 0.25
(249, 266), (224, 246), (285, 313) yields -0.03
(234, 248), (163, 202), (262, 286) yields 0.01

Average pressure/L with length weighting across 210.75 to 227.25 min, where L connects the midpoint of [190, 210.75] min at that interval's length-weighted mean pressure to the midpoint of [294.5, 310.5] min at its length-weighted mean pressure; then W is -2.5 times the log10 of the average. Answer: 0.37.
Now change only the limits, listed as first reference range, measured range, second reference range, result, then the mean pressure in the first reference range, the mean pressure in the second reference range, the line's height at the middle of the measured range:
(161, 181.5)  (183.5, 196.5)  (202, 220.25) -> -0.206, 253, 149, 204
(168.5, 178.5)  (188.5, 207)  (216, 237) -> 0.050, 250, 192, 223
